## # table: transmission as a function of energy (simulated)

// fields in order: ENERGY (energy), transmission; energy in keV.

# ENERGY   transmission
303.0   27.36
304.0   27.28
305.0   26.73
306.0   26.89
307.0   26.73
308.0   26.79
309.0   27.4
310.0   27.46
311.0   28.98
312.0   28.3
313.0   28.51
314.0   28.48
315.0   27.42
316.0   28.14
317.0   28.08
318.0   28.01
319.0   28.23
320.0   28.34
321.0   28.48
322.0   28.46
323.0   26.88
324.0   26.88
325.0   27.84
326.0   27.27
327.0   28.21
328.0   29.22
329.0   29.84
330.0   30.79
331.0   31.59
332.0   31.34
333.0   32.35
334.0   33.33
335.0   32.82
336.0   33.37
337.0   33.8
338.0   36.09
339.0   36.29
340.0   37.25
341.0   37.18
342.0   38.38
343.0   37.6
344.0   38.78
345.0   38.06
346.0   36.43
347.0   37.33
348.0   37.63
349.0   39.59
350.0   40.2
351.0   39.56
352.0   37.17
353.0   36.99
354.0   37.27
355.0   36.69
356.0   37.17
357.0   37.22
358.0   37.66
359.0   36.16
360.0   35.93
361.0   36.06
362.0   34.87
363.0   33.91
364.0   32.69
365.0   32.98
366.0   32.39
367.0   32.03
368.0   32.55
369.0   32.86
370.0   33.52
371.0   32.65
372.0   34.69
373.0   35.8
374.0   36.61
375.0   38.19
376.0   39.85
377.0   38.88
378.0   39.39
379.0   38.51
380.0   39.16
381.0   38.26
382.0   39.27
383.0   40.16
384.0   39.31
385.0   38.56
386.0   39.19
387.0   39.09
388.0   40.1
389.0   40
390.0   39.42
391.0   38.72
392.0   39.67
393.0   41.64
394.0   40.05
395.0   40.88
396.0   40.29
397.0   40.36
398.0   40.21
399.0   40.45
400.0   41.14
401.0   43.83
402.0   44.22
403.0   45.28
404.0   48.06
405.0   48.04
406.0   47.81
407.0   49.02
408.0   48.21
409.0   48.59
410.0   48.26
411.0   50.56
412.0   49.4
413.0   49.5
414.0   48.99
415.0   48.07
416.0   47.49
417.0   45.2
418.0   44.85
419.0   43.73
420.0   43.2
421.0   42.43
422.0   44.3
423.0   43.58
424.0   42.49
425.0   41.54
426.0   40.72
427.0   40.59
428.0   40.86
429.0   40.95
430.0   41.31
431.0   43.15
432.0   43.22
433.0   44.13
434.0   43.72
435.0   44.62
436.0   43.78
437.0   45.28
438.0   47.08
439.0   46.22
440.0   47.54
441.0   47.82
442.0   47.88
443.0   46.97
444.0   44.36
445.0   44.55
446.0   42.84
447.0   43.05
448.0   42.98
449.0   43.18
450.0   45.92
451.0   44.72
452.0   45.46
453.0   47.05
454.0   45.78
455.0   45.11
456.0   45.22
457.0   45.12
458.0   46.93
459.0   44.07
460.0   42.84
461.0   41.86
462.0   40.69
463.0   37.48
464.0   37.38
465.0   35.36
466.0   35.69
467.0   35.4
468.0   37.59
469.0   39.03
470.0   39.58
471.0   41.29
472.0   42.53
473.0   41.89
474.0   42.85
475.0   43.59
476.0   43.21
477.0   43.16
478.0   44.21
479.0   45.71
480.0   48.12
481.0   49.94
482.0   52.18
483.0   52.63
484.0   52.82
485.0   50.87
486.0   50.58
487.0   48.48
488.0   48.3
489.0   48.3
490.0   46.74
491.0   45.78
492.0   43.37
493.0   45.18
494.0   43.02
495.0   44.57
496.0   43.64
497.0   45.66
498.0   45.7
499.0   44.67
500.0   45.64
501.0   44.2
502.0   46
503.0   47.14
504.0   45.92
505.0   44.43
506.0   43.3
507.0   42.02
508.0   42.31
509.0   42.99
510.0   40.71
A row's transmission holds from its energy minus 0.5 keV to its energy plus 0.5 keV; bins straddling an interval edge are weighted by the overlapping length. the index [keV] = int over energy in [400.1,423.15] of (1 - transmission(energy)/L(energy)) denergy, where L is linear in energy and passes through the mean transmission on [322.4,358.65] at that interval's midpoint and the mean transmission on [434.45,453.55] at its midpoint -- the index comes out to -2.5 keV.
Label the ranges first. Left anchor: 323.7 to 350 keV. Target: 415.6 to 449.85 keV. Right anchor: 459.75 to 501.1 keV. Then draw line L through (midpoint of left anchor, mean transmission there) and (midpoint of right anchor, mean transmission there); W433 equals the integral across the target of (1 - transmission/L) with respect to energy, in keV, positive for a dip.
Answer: -2.7 keV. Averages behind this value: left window 34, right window 44.1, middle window 44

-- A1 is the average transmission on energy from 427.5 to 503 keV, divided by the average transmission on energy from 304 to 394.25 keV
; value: 1.30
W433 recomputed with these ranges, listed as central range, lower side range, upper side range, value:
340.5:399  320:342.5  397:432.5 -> 0.0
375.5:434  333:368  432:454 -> -2.0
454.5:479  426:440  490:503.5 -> 1.6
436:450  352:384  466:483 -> -1.4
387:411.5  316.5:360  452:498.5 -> -3.1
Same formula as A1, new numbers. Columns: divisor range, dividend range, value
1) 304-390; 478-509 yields 1.37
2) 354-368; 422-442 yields 1.25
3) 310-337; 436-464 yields 1.52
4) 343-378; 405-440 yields 1.25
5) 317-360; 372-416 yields 1.25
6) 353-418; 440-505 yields 1.11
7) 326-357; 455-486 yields 1.23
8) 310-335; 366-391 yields 1.29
